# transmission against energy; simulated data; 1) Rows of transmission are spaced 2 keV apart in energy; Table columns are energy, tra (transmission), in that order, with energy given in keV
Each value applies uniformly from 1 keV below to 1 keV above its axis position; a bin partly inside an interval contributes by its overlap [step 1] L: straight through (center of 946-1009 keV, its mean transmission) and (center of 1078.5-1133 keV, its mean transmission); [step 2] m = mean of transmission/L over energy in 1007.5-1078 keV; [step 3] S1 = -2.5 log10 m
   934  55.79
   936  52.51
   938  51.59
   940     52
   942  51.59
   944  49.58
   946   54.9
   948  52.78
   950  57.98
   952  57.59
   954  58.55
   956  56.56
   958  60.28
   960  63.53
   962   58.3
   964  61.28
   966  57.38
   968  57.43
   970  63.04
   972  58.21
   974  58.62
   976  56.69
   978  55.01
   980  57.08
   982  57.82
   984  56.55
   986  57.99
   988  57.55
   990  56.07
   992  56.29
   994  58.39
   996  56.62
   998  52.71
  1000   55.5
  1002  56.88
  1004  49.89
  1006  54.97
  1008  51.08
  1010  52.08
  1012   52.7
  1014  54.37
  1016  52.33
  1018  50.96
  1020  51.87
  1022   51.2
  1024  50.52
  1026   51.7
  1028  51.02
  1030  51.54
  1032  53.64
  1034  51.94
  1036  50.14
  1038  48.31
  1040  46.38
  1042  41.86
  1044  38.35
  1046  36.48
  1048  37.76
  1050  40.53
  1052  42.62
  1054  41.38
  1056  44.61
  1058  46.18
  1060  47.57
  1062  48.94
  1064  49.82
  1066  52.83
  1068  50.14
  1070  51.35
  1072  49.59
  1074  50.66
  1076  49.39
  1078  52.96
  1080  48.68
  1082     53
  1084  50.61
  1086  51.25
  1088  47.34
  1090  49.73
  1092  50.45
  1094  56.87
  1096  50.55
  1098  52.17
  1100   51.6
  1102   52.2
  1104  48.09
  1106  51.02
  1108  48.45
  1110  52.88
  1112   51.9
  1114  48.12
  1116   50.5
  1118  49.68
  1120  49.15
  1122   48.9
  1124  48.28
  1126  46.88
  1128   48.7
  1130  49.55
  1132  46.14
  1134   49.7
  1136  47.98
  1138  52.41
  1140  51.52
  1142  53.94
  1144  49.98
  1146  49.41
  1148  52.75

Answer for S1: 0.11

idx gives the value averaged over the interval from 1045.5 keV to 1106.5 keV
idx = 48.7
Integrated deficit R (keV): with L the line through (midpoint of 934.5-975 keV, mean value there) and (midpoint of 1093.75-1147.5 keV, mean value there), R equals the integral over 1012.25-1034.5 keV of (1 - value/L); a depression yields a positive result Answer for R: 0.8 keV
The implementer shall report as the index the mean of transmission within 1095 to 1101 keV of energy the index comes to 51.4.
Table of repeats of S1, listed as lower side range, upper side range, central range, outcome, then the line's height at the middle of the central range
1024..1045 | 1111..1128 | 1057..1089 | -0.03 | 48.8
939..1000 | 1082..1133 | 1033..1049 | 0.21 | 53.4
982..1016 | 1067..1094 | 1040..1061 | 0.24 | 52.2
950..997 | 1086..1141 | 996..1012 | 0.06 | 56.4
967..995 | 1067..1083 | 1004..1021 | 0.06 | 55.3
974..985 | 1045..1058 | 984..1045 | -0.07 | 49.1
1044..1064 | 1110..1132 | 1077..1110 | -0.10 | 46.7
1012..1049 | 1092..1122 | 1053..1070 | 0.03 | 49.4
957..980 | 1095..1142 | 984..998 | 0.02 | 57.6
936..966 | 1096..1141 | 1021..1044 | 0.08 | 53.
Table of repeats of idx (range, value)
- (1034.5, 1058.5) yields 43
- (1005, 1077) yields 48.5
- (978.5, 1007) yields 56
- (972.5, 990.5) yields 57.1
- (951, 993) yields 58.2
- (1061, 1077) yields 50.3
